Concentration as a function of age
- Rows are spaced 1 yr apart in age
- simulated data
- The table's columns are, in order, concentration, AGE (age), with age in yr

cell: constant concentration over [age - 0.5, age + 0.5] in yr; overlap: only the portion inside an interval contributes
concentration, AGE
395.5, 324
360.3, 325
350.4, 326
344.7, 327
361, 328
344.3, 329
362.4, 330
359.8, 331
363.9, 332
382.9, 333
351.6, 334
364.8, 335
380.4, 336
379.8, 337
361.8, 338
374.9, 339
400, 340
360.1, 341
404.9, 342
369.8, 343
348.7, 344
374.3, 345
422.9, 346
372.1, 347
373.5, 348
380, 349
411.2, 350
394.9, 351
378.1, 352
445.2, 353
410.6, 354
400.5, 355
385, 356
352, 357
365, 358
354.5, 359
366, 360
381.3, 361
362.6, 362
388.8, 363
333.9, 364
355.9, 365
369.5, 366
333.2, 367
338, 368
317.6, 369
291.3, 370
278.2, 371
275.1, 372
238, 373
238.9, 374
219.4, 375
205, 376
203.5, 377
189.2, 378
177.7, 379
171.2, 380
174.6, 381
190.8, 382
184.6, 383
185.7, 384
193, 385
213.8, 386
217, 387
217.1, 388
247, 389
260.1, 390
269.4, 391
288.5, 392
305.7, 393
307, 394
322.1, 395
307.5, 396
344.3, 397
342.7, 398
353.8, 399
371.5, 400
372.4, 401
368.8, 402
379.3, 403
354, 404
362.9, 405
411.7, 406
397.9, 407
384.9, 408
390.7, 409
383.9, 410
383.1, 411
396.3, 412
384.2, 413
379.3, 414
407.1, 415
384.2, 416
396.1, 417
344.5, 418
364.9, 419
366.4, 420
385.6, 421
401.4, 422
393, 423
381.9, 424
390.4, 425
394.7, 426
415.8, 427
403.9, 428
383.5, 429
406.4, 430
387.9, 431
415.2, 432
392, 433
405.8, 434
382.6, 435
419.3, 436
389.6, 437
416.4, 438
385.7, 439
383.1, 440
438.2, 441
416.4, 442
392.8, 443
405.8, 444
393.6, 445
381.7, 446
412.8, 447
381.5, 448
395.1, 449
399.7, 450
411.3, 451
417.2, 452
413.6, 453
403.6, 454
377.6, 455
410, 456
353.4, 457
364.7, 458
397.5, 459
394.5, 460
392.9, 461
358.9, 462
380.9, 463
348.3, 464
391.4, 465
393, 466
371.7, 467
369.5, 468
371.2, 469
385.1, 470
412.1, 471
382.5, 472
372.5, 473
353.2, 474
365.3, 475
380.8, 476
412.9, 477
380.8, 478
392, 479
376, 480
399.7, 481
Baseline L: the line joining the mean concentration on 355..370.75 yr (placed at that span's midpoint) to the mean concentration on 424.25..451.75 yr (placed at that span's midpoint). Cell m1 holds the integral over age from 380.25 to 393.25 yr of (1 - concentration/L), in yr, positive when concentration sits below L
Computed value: 5.1 yr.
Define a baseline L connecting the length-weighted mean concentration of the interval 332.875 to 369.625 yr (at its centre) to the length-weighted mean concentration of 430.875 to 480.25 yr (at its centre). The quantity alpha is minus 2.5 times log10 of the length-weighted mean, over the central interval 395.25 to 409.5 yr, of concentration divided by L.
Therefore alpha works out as 0.05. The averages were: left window 374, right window 391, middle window 367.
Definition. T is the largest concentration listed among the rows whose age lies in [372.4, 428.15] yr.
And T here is 415.8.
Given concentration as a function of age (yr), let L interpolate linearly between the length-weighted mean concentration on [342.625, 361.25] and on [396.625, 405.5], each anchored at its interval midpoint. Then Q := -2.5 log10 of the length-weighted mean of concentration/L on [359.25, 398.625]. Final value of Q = 0.336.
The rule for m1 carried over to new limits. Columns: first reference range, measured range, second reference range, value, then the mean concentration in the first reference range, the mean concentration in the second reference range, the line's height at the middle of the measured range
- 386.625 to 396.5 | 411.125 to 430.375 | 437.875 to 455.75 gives -2.64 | 275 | 401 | 342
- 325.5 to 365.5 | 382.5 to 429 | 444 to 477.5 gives 4.77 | 374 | 387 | 381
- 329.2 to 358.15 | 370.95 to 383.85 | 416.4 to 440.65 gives 5.92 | 380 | 392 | 385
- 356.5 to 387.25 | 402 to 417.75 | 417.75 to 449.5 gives -1.67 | 274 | 395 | 348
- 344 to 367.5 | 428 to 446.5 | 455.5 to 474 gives -1.00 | 378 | 380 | 379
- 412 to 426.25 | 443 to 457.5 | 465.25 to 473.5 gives -0.52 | 384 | 382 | 383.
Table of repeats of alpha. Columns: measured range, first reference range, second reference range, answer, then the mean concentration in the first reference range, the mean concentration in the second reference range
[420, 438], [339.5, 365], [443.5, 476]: -0.033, 381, 386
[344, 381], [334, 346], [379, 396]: -0.051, 376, 235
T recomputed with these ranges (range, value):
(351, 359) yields 445.2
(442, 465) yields 417.2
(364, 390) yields 369.5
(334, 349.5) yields 422.9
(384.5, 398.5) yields 344.3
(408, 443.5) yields 438.2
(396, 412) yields 411.7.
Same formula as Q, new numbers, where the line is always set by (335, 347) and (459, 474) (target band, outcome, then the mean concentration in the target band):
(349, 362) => -0.019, 386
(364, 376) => 0.277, 294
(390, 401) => 0.182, 321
